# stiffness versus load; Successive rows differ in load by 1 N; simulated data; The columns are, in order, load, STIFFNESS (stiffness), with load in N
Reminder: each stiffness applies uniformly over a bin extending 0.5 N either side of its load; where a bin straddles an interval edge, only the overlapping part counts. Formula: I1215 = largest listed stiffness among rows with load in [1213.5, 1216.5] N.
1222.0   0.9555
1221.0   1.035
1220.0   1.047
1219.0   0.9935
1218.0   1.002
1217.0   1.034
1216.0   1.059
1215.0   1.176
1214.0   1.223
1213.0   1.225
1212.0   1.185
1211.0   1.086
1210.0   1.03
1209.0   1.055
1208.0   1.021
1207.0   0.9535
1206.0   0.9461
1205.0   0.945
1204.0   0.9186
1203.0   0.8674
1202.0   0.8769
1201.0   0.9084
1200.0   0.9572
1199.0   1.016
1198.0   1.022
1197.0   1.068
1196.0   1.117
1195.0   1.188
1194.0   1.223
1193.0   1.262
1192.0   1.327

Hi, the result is 1.223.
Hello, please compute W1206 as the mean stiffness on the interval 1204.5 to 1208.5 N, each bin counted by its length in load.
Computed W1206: 0.966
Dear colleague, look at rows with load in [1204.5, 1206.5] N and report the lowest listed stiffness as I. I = 0.945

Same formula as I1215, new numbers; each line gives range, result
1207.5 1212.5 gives 1.185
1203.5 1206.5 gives 0.9461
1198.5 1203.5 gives 1.016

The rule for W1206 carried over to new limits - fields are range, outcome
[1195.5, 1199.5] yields 1.06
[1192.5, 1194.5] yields 1.24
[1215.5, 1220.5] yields 1.03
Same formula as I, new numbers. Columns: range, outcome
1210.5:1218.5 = 1.002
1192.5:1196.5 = 1.117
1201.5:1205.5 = 0.8674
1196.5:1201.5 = 0.9084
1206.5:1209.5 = 0.9535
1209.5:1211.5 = 1.03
